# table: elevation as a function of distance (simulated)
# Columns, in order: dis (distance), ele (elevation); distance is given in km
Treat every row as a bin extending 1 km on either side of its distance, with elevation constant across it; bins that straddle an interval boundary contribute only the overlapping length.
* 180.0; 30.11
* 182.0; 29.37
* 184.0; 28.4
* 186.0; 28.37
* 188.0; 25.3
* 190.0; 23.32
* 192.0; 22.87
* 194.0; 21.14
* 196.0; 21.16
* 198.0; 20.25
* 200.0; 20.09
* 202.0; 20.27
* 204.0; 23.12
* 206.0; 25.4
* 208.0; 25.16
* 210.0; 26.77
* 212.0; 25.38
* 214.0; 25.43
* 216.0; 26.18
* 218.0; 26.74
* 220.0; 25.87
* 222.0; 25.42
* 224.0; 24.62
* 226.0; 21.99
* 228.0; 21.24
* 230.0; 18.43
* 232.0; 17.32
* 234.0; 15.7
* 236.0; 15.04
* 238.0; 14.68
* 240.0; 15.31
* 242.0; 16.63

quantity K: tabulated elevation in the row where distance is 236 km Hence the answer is 15.04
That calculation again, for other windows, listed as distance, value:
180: 30.11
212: 25.38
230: 18.43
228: 21.24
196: 21.16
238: 14.68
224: 24.62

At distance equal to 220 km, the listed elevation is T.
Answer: 25.87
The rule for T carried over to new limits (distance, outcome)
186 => 28.37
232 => 17.32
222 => 25.42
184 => 28.4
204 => 23.12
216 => 26.18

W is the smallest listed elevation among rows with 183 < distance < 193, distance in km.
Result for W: 22.87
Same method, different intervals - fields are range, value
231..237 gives 15.04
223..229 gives 21.24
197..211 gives 20.09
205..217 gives 25.16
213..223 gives 25.42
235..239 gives 14.68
